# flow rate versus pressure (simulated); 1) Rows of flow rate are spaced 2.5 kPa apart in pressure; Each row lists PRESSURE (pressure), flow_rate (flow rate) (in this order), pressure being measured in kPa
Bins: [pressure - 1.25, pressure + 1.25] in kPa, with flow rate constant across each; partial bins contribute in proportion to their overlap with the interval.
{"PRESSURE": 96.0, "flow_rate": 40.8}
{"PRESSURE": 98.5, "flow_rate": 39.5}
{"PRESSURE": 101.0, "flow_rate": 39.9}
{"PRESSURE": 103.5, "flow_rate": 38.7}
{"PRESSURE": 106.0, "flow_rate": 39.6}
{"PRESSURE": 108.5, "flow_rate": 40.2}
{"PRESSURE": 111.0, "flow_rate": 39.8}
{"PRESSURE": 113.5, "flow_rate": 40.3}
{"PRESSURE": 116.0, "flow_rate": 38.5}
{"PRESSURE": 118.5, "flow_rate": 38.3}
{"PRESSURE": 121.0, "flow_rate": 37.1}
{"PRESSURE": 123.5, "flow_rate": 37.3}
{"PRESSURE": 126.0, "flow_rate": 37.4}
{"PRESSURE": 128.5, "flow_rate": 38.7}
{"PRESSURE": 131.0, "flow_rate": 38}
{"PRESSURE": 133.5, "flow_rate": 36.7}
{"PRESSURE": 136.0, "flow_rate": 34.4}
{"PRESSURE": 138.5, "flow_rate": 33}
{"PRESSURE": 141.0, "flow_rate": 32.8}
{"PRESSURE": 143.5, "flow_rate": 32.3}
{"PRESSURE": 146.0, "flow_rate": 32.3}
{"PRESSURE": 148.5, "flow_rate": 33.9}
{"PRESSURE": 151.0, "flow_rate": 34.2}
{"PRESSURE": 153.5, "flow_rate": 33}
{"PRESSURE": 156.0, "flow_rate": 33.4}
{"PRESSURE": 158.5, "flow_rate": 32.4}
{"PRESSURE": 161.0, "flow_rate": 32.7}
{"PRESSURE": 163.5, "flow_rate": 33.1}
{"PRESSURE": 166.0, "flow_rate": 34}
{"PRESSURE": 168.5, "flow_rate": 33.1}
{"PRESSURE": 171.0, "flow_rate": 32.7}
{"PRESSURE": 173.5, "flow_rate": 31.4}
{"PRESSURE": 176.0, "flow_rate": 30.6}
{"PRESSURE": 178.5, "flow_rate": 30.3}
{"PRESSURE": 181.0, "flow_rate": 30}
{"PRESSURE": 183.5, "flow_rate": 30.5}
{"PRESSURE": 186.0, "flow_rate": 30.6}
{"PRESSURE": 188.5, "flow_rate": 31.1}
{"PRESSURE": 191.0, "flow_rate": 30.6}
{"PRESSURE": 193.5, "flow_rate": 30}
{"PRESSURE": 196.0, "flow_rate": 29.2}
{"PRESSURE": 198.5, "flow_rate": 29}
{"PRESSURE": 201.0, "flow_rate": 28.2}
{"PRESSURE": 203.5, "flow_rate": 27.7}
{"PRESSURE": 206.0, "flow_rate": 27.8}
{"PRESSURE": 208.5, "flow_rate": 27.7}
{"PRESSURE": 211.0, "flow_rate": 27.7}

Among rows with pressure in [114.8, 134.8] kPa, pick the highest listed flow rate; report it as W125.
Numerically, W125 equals 38.7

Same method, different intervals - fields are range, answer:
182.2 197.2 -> 31.1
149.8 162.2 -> 34.2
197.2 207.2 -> 29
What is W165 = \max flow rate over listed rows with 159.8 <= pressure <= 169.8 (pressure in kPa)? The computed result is 34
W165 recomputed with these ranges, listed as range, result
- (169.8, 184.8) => 32.7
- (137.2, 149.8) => 33.9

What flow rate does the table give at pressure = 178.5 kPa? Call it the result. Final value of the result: 30.3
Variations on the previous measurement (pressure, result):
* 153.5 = 33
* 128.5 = 38.7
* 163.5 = 33.1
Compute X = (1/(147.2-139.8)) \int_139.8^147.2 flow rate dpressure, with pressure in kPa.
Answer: 32.5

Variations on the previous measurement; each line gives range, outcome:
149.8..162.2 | 33.1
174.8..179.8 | 30.4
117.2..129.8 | 37.8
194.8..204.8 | 28.5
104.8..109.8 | 39.9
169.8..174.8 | 32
